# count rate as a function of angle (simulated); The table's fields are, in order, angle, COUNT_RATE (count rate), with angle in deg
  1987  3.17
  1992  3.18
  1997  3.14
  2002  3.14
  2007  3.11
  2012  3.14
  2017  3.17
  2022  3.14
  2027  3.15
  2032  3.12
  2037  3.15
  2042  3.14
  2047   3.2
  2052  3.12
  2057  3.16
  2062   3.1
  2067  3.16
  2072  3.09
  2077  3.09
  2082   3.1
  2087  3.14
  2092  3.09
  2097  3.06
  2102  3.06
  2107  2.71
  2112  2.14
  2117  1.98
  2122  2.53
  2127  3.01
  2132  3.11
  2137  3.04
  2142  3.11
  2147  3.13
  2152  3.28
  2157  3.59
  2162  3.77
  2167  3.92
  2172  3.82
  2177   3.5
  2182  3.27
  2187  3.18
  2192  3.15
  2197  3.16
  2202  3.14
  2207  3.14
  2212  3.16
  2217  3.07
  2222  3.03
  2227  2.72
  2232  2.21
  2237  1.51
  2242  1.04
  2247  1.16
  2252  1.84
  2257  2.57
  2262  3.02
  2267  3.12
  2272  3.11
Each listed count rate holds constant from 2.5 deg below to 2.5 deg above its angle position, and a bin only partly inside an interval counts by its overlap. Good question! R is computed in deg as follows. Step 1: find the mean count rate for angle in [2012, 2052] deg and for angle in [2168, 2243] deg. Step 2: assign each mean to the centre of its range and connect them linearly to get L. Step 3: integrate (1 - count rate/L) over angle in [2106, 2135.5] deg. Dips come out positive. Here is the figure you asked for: 4.3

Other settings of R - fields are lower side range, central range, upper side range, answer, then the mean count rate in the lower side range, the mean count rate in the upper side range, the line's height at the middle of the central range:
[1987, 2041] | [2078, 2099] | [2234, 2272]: -2.0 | 3.15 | 2.11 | 2.82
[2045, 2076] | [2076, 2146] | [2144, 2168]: 9.6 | 3.14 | 3.51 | 3.33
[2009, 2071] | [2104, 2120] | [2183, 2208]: 4.3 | 3.14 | 3.16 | 3.15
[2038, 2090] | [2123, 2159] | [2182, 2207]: 0.0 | 3.13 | 3.17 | 3.15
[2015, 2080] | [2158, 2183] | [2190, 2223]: -4.4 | 3.14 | 3.13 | 3.13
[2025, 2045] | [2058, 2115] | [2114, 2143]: -0.6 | 3.14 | 2.77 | 2.94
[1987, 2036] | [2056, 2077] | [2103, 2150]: -1.1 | 3.14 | 2.77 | 2.96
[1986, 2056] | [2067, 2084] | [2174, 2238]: 0.0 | 3.15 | 2.98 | 3.1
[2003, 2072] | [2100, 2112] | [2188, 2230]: 1.5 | 3.14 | 3.06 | 3.11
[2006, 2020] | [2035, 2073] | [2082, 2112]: -1.2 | 3.14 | 2.95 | 3.05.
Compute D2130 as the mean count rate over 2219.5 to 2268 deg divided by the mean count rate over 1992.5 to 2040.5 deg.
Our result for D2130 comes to 0.70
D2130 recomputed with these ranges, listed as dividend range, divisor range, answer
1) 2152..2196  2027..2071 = 1.11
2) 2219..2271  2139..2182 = 0.65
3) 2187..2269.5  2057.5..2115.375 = 0.87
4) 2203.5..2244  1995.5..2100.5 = 0.81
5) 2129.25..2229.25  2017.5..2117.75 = 1.08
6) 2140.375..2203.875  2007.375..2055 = 1.08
